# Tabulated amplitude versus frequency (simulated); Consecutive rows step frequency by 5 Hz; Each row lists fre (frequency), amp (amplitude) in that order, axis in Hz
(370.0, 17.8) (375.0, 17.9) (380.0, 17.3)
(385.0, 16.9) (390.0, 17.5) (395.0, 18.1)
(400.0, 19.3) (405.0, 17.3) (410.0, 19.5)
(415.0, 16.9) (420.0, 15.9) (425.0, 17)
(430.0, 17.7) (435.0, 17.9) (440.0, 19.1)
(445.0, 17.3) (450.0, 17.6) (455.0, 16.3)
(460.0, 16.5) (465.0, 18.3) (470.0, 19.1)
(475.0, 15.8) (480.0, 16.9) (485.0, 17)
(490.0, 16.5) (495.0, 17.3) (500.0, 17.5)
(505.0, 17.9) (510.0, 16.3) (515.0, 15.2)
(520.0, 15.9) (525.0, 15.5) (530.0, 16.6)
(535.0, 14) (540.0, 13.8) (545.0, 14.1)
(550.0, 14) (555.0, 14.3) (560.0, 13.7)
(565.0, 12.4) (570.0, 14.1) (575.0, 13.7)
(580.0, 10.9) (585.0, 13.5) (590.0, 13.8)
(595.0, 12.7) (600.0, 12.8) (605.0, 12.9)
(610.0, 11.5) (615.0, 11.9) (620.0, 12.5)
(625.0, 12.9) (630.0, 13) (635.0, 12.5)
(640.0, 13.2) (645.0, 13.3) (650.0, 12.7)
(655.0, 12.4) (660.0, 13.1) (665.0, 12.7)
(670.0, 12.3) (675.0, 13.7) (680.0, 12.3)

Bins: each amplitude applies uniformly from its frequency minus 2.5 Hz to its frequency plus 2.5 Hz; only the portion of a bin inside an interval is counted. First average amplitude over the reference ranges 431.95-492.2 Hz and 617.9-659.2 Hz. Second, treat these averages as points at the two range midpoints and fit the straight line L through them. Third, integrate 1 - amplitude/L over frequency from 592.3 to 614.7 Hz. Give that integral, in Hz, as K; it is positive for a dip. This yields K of 2.1 Hz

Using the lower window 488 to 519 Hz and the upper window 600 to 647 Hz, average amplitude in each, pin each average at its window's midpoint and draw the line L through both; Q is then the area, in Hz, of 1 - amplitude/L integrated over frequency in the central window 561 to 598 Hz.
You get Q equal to 2.9 Hz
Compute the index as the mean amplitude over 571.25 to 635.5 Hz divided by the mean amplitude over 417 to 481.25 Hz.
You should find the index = 0.7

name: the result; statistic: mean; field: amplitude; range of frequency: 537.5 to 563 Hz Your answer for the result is 13.9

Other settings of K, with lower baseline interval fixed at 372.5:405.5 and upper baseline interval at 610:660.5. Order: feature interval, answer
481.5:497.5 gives -1.25 Hz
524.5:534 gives -0.62 Hz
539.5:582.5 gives 2.41 Hz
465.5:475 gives -1.16 Hz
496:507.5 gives -1.64 Hz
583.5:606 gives 0.63 Hz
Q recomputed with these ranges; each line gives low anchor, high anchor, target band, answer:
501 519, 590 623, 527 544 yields 0.8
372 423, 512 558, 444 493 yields -2.8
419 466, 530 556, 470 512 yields -3.1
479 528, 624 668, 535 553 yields 1.8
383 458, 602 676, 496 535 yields -2.0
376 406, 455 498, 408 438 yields 0.1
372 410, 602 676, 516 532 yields -0.9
